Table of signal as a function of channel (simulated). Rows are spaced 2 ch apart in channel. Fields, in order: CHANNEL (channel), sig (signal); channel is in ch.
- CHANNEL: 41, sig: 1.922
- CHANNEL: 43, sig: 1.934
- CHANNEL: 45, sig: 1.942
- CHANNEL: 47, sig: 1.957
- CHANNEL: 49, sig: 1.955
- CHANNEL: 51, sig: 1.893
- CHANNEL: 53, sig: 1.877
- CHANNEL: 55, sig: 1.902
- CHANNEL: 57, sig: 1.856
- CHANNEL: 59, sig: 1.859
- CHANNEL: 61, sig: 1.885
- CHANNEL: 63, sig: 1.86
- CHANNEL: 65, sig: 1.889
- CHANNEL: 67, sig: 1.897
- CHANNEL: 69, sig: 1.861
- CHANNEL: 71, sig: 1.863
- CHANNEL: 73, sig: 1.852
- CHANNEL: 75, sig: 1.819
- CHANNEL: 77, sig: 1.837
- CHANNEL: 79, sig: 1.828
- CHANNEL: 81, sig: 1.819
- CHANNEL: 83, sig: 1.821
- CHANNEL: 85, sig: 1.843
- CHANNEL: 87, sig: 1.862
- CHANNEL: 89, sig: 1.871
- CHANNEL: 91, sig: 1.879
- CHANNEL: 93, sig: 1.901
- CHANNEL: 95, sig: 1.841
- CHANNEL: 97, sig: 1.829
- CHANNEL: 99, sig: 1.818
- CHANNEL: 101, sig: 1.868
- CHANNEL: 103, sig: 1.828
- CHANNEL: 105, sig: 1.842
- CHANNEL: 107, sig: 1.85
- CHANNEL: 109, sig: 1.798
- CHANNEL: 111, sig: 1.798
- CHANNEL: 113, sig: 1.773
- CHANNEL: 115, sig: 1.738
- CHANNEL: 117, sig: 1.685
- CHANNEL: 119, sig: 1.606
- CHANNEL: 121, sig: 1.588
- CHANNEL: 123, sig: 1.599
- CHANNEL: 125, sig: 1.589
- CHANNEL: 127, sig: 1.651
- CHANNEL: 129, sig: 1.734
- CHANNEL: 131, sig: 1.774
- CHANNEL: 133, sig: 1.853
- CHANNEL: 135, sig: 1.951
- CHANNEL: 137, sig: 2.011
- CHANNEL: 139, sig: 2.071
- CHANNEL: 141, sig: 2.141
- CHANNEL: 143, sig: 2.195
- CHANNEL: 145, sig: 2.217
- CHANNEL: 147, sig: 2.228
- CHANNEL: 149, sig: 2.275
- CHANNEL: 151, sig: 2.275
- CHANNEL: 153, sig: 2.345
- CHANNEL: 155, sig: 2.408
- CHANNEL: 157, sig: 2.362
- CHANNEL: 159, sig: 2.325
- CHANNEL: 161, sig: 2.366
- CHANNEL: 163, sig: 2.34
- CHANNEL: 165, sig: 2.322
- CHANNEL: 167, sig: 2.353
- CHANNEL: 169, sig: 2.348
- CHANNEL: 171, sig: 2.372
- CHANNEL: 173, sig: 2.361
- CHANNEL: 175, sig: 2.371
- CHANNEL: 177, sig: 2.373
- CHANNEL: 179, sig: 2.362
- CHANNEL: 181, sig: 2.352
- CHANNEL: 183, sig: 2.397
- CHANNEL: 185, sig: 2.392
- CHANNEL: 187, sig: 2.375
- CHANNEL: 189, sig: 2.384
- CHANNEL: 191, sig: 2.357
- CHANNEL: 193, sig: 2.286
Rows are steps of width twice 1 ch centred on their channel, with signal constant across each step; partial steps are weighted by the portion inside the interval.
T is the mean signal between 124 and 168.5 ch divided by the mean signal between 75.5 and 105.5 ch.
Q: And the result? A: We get 1.15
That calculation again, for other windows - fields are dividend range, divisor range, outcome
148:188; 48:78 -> 1.26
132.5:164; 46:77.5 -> 1.18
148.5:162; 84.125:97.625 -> 1.26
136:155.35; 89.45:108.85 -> 1.20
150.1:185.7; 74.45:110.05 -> 1.28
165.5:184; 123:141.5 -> 1.28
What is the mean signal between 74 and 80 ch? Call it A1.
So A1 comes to 1.83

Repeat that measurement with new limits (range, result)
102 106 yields 1.83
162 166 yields 2.33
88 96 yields 1.87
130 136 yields 1.86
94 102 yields 1.84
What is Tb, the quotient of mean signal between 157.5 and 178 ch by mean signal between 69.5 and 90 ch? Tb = 1.28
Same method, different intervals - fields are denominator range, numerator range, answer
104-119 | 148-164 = 1.32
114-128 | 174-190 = 1.45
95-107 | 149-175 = 1.28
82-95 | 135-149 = 1.15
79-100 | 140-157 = 1.23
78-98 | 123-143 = 1.01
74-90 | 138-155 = 1.21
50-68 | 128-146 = 1.06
